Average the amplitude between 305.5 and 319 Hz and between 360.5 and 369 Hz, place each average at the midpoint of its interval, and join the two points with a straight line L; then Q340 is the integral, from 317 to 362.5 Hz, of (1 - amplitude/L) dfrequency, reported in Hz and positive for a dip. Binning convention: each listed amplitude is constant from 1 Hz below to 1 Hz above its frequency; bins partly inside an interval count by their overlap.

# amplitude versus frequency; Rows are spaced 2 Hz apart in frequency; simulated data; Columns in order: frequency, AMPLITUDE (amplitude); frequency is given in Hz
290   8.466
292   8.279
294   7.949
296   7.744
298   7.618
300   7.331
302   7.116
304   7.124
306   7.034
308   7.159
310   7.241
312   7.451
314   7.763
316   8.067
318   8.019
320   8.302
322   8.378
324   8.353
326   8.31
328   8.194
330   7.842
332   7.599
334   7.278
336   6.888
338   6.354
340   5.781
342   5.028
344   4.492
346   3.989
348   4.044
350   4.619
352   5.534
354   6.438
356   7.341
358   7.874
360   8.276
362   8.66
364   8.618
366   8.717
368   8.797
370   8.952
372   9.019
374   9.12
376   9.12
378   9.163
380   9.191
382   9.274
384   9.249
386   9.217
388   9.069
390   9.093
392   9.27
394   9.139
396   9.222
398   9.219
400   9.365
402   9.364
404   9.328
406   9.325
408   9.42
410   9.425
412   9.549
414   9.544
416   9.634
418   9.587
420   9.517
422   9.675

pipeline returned 7.1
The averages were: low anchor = 7.55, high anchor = 8.67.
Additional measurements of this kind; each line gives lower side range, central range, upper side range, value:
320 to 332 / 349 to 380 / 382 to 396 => 2.7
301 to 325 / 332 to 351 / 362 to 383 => 6.4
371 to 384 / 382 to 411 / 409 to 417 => 0.3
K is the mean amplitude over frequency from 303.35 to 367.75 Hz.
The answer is 7.11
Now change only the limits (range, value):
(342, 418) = 8.34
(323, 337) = 7.78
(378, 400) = 9.2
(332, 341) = 6.69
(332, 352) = 5.5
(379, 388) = 9.21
